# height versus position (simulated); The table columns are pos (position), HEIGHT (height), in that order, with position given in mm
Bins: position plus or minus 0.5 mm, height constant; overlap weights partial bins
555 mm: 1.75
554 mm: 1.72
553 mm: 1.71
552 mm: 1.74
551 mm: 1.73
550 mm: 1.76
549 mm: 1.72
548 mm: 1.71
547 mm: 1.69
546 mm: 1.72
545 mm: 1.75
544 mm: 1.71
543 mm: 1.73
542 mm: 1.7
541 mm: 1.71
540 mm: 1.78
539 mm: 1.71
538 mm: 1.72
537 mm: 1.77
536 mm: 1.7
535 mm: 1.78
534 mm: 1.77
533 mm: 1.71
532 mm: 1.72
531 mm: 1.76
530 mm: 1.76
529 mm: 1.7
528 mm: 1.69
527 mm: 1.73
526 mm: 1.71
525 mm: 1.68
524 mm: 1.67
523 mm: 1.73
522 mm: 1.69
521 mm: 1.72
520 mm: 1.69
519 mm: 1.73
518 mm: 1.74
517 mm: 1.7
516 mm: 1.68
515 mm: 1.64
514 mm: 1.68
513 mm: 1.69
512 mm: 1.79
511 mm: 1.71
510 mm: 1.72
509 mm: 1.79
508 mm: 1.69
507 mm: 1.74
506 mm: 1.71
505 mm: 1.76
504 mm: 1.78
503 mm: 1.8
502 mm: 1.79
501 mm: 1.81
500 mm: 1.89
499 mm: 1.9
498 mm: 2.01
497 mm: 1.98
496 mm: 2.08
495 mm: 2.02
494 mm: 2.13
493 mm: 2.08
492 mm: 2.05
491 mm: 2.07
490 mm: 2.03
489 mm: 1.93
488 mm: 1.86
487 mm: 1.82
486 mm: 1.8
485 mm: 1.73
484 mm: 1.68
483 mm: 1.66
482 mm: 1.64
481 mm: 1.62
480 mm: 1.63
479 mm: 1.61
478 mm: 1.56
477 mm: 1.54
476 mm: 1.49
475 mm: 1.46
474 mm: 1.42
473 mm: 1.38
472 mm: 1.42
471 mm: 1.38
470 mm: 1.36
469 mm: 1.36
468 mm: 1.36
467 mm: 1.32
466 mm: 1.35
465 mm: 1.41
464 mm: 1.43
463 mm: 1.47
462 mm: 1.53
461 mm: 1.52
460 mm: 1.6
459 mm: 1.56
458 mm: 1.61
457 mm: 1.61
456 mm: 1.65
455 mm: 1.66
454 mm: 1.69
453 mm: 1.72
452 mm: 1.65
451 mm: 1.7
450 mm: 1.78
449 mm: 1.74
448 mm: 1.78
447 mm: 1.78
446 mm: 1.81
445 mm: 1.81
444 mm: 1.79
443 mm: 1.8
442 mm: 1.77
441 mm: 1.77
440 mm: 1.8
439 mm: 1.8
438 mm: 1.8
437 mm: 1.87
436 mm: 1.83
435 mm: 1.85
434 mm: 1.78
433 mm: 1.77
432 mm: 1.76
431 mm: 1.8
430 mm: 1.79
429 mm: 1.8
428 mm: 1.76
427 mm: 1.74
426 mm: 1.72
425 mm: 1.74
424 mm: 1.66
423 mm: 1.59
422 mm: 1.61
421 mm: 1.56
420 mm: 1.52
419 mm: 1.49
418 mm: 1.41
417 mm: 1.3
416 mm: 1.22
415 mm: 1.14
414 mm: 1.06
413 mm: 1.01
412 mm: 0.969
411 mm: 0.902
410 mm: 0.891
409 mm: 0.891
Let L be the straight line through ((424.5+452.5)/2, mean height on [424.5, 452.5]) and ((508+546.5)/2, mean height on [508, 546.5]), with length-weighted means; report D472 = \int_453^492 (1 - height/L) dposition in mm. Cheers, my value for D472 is 3.6 mm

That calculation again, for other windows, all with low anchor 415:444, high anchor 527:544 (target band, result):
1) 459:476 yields 2.7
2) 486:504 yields -2.5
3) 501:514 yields -0.2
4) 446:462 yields 0.2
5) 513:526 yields 0.2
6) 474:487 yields 0.7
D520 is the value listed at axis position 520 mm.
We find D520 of 1.69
